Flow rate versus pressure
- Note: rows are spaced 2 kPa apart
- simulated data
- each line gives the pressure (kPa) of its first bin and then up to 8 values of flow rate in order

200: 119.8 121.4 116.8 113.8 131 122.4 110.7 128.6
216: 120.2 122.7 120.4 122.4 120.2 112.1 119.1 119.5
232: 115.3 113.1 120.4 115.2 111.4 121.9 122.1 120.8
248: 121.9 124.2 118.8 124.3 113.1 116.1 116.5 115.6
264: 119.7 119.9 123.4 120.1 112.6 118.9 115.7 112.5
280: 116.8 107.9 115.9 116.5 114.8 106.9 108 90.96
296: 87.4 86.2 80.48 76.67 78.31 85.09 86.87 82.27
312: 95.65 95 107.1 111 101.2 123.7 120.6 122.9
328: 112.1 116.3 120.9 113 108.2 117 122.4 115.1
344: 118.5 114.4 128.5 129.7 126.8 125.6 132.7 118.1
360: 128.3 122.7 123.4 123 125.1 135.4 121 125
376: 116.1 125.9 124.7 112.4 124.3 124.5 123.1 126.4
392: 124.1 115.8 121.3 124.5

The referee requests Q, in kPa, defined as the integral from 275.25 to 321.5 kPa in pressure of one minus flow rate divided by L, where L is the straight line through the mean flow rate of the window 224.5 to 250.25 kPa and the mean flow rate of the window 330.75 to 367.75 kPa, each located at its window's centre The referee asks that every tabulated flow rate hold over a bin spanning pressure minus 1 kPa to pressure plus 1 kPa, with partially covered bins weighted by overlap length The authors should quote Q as 8.0 kPa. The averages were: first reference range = 118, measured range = 99.3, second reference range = 122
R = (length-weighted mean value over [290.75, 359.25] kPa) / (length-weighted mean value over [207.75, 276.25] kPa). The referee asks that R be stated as 0.90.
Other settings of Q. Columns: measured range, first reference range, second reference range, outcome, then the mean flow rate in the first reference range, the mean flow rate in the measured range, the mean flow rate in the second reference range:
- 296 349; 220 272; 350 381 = 7.7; 119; 105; 125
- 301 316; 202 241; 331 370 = 4.2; 119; 87.1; 122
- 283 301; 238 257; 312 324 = 1.8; 120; 101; 108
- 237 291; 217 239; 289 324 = -4.9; 118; 117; 95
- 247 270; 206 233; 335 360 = 0.2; 120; 119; 122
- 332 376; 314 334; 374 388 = -1.6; 114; 122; 122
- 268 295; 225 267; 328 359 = 1.4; 118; 113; 120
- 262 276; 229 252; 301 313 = -2.0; 119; 119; 84.1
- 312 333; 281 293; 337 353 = 1.0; 112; 112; 122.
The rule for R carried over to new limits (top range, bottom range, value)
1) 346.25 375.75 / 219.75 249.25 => 1.06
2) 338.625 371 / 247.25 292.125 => 1.07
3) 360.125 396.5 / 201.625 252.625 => 1.03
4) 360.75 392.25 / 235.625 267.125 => 1.04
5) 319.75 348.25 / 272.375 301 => 1.11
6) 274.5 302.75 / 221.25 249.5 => 0.87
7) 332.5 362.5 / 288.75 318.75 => 1.32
